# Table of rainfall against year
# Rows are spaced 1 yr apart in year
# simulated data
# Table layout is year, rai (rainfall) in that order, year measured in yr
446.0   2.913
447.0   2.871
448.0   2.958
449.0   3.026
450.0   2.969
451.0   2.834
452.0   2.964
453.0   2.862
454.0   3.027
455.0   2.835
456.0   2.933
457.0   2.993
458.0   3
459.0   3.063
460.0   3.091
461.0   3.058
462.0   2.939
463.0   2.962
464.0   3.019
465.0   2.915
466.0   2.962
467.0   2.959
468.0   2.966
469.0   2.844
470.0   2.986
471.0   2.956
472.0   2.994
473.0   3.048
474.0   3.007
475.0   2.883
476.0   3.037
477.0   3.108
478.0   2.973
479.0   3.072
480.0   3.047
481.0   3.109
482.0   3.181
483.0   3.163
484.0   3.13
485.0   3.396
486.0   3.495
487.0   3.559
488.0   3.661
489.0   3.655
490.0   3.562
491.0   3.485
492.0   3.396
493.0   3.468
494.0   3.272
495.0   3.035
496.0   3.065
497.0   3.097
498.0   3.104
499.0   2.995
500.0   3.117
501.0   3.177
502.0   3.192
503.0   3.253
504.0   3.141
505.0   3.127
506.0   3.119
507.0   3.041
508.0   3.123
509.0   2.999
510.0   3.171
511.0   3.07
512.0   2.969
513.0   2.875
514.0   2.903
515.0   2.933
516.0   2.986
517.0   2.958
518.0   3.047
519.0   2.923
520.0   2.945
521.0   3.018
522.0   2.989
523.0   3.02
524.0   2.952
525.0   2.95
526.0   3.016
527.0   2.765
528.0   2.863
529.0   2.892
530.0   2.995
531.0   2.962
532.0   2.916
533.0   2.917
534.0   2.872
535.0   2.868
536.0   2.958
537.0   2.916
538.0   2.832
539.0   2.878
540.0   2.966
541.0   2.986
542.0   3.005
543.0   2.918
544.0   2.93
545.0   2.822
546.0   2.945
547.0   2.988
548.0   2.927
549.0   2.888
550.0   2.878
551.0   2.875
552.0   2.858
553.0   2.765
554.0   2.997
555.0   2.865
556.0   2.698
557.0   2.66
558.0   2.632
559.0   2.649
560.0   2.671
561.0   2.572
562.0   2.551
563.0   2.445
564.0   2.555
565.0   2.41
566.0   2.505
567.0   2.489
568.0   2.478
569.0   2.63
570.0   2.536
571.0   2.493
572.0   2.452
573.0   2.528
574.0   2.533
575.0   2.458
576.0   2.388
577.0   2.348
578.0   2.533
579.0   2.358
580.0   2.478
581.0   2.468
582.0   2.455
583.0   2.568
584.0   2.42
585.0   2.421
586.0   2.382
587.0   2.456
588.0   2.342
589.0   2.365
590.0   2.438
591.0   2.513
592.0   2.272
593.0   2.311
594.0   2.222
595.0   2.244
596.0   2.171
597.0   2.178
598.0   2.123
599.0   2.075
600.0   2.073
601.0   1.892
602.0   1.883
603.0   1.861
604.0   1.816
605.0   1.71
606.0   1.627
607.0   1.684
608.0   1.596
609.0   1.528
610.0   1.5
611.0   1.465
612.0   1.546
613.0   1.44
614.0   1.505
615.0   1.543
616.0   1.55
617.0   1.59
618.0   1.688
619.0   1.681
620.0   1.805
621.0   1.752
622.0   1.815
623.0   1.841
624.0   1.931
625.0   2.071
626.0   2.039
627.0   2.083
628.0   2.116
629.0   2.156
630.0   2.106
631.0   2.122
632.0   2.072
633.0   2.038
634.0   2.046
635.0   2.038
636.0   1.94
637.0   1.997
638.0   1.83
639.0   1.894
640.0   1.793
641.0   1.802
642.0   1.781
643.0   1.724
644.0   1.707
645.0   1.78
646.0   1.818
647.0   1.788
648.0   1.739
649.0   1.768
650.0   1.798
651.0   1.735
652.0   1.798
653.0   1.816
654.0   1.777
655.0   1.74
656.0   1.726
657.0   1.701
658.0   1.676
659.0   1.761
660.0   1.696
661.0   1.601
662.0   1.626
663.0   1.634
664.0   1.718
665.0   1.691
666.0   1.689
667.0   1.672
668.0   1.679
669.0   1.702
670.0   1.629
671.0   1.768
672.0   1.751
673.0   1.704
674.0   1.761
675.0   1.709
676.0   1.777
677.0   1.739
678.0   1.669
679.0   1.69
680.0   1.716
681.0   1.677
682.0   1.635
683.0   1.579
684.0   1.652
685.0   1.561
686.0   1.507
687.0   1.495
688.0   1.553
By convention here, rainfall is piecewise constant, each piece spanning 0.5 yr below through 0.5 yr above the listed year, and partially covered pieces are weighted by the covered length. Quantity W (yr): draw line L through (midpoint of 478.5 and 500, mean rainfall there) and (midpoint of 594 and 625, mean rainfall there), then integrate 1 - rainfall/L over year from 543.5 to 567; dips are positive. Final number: -2.7 yr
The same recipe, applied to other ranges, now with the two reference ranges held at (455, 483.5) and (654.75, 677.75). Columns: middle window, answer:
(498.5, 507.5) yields -1.1 yr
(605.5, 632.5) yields 3.2 yr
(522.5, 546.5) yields -3.3 yr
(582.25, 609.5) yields 0.7 yr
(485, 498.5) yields -2.4 yr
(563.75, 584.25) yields -1.5 yr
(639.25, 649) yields 0.4 yr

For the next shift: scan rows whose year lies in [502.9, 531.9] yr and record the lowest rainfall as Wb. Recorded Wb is 2.765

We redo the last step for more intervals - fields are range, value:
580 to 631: 1.44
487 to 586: 2.348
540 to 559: 2.632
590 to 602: 1.883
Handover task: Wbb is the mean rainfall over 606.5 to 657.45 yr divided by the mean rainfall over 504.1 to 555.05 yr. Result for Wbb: 0.61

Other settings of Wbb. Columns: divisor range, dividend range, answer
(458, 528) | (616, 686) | 0.58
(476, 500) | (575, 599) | 0.73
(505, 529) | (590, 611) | 0.66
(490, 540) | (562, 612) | 0.74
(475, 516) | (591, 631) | 0.59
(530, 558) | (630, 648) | 0.66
